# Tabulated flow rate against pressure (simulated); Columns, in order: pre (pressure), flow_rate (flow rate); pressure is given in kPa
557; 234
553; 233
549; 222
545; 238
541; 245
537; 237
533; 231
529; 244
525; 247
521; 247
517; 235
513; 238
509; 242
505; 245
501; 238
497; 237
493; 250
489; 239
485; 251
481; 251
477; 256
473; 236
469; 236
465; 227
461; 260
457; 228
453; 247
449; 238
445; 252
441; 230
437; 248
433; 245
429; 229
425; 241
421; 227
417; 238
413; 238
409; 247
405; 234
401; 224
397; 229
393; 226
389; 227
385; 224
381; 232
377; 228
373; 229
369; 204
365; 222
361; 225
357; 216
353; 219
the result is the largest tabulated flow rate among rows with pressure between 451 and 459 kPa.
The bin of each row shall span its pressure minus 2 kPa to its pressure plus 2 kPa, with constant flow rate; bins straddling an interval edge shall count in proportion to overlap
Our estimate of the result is 247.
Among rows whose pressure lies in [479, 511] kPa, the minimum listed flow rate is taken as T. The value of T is 237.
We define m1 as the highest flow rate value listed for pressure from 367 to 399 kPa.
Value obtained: 232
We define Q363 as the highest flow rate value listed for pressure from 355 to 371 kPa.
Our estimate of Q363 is 225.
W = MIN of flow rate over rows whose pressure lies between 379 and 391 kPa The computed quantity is 224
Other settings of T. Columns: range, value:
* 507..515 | 238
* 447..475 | 227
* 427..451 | 229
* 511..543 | 231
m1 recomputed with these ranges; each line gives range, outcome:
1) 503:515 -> 245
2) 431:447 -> 252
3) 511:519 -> 238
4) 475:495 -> 256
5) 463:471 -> 236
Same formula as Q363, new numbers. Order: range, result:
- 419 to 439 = 248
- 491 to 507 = 250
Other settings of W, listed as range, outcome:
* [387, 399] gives 226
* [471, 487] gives 236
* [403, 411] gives 234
